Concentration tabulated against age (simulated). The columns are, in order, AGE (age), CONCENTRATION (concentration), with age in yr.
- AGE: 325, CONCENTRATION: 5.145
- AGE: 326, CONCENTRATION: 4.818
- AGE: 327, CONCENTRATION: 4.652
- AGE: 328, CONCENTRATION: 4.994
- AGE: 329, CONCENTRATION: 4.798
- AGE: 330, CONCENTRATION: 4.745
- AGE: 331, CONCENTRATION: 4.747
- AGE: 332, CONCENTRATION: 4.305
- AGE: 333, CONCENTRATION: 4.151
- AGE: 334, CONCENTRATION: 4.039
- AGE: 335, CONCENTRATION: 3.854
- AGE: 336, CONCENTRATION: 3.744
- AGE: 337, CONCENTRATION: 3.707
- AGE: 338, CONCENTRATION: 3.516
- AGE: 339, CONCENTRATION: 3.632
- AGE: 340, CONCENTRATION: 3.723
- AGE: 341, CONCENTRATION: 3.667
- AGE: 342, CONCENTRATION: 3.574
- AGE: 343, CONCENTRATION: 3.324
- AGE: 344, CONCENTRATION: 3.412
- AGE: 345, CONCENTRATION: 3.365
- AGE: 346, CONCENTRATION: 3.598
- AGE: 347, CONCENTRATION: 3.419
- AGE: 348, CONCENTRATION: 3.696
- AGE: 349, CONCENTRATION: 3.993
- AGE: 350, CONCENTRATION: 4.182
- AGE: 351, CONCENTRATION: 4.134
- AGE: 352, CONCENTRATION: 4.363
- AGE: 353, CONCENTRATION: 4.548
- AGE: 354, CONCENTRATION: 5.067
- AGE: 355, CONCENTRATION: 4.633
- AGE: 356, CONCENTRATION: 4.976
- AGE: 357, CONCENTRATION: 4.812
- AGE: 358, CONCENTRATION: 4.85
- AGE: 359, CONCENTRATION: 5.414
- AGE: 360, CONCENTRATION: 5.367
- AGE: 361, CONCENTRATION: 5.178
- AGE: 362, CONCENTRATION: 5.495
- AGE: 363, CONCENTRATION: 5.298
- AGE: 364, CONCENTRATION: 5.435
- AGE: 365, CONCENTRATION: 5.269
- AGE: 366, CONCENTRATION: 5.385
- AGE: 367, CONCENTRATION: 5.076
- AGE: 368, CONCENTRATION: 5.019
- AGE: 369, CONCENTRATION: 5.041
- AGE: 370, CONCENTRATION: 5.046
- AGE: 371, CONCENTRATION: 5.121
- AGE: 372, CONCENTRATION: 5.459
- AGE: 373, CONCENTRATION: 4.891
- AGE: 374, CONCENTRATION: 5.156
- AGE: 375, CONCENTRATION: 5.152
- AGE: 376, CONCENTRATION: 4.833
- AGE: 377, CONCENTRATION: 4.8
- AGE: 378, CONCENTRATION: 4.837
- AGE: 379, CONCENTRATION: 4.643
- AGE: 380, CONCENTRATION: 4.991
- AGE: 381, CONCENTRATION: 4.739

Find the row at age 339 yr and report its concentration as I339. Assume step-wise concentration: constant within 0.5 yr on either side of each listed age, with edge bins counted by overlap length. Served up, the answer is 3.632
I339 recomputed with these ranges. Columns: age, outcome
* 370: 5.046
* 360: 5.367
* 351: 4.134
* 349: 3.993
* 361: 5.178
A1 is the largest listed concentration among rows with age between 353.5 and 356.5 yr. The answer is 5.067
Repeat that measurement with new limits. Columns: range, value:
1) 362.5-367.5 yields 5.435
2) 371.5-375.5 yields 5.459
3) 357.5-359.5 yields 5.414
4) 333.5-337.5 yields 4.039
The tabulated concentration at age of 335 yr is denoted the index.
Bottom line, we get 3.854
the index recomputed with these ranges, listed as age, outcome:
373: 4.891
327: 4.652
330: 4.745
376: 4.833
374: 5.156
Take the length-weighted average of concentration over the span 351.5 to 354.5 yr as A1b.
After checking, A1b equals 4.66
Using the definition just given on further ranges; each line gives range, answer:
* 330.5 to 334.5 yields 4.31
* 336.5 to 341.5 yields 3.65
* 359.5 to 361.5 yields 5.27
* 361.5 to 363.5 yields 5.4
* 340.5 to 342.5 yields 3.62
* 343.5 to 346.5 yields 3.46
